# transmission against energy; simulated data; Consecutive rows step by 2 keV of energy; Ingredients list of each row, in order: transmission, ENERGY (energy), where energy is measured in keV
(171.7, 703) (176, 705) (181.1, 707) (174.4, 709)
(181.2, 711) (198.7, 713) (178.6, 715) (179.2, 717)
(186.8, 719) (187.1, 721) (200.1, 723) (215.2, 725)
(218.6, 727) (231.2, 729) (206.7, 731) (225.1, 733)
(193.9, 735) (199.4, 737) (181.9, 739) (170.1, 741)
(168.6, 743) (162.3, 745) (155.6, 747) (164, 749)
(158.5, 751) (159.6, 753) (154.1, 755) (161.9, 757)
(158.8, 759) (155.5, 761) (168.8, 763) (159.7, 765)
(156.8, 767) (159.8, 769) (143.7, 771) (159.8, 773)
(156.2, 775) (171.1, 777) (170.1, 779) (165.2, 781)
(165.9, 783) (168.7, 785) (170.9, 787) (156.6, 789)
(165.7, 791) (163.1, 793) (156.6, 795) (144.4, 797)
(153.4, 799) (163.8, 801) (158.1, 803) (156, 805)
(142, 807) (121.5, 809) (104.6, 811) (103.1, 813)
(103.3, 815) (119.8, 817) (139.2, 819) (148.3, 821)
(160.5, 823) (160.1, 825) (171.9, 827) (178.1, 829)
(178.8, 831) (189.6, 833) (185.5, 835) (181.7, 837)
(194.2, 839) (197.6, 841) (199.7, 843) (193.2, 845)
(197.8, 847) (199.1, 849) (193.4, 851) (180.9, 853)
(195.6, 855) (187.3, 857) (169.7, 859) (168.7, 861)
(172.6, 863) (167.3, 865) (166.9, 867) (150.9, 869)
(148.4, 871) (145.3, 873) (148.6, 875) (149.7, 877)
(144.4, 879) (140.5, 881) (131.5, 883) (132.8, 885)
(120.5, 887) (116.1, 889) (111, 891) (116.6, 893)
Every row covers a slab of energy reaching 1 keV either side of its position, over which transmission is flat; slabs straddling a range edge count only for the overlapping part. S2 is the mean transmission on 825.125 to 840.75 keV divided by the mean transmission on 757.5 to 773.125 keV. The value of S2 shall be 1.15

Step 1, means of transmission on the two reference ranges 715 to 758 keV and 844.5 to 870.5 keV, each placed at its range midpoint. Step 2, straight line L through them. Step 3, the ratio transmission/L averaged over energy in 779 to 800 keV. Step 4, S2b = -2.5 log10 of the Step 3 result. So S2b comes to 0.13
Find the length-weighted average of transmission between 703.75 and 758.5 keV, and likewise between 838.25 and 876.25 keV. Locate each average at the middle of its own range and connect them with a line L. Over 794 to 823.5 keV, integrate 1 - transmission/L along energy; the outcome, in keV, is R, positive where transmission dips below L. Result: 6.9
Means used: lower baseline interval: 184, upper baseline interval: 177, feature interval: 138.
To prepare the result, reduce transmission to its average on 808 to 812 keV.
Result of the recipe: 113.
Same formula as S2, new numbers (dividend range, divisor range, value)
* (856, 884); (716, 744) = 0.79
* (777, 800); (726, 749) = 0.85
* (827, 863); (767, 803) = 1.16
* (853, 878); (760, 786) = 1.02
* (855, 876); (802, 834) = 1.12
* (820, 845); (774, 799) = 1.10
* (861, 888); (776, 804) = 0.91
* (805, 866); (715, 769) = 0.93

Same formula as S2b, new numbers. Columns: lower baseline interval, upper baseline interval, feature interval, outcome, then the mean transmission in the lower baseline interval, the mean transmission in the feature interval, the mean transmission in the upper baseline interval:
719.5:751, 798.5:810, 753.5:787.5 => 0.05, 191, 161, 149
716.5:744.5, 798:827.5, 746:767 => 0.12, 197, 160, 140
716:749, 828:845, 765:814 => 0.23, 192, 153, 188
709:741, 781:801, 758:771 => 0.11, 197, 159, 161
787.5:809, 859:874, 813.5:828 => 0.11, 155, 142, 161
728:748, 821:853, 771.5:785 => 0.14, 189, 164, 184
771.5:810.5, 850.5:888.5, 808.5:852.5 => -0.05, 157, 165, 158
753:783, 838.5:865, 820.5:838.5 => 0.04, 160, 174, 188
